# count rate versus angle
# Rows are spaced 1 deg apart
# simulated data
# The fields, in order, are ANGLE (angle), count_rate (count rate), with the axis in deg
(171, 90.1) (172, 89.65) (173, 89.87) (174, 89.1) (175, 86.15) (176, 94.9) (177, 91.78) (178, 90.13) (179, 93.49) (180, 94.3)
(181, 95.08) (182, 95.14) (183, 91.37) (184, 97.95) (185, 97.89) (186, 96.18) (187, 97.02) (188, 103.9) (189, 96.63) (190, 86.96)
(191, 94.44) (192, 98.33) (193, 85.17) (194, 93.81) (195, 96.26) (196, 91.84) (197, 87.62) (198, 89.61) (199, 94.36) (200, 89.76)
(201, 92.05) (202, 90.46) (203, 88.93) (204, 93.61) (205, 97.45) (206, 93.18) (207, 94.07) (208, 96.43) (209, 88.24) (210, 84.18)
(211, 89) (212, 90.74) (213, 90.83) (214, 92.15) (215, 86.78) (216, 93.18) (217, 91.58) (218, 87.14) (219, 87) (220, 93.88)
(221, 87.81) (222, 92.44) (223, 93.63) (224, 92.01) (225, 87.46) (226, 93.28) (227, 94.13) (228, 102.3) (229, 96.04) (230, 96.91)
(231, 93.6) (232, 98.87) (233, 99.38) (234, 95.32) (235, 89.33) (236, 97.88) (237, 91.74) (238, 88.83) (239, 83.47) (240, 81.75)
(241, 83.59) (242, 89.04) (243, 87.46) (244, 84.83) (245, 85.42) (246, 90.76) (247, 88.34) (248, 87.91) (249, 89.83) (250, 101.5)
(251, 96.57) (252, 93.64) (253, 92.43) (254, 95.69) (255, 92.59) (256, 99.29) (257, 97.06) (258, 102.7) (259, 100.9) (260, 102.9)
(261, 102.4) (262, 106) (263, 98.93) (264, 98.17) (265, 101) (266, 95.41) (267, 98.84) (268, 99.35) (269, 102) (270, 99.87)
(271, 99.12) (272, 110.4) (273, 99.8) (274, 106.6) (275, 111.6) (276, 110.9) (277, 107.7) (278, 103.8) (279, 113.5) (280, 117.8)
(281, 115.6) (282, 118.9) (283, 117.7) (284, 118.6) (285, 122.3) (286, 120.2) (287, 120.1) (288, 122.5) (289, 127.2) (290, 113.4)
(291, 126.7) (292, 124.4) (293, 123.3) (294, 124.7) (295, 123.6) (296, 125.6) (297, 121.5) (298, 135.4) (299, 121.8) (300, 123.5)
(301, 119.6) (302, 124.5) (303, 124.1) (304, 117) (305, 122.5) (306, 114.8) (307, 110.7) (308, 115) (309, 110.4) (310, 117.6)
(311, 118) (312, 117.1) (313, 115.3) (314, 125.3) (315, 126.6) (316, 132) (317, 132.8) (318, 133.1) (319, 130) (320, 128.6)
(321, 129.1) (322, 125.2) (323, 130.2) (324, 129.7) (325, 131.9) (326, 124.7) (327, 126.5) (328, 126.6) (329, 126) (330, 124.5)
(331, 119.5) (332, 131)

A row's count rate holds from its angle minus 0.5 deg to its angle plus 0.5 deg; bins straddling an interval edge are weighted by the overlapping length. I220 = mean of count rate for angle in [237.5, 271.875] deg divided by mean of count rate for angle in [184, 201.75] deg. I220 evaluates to 1.01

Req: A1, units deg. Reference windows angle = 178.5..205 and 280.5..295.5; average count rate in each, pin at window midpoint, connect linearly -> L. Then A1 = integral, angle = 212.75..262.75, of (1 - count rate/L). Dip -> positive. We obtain 6.4 deg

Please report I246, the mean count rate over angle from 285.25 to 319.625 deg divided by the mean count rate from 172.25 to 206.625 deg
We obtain 1.32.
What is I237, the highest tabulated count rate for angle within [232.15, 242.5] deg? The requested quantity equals 99.38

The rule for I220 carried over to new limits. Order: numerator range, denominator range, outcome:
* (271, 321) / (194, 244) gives 1.31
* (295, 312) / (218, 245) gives 1.31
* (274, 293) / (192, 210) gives 1.28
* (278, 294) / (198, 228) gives 1.31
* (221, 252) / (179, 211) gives 0.98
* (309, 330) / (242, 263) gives 1.33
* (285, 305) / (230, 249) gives 1.37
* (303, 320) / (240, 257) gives 1.33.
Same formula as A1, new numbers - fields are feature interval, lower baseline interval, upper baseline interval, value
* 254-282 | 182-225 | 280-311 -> 2.2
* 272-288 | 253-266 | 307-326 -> -0.8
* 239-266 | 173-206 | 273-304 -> 3.9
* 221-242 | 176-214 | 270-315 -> 2.0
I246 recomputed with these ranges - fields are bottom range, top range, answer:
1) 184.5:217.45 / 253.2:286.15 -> 1.14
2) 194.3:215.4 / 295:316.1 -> 1.32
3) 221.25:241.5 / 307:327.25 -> 1.35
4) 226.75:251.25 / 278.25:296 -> 1.31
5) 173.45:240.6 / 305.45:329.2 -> 1.34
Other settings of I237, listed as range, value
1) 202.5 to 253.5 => 102.3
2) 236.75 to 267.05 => 106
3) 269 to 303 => 135.4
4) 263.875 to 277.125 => 111.6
